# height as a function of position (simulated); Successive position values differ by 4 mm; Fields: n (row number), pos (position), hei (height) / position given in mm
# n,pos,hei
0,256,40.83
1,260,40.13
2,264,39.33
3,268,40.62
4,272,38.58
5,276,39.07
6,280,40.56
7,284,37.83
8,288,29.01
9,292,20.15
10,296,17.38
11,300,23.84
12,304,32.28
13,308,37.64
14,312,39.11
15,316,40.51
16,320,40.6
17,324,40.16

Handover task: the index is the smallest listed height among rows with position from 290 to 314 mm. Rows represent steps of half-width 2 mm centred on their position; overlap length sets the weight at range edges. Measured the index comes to 17.38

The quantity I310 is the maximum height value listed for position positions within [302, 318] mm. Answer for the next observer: 40.51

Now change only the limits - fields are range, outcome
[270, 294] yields 40.56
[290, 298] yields 20.15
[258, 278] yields 40.62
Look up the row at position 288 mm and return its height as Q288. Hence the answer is 29.01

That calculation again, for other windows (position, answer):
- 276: 39.07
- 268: 40.62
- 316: 40.51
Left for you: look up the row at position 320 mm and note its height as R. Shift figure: 40.6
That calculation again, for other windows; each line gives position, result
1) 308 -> 37.64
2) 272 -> 38.58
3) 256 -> 40.83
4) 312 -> 39.11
